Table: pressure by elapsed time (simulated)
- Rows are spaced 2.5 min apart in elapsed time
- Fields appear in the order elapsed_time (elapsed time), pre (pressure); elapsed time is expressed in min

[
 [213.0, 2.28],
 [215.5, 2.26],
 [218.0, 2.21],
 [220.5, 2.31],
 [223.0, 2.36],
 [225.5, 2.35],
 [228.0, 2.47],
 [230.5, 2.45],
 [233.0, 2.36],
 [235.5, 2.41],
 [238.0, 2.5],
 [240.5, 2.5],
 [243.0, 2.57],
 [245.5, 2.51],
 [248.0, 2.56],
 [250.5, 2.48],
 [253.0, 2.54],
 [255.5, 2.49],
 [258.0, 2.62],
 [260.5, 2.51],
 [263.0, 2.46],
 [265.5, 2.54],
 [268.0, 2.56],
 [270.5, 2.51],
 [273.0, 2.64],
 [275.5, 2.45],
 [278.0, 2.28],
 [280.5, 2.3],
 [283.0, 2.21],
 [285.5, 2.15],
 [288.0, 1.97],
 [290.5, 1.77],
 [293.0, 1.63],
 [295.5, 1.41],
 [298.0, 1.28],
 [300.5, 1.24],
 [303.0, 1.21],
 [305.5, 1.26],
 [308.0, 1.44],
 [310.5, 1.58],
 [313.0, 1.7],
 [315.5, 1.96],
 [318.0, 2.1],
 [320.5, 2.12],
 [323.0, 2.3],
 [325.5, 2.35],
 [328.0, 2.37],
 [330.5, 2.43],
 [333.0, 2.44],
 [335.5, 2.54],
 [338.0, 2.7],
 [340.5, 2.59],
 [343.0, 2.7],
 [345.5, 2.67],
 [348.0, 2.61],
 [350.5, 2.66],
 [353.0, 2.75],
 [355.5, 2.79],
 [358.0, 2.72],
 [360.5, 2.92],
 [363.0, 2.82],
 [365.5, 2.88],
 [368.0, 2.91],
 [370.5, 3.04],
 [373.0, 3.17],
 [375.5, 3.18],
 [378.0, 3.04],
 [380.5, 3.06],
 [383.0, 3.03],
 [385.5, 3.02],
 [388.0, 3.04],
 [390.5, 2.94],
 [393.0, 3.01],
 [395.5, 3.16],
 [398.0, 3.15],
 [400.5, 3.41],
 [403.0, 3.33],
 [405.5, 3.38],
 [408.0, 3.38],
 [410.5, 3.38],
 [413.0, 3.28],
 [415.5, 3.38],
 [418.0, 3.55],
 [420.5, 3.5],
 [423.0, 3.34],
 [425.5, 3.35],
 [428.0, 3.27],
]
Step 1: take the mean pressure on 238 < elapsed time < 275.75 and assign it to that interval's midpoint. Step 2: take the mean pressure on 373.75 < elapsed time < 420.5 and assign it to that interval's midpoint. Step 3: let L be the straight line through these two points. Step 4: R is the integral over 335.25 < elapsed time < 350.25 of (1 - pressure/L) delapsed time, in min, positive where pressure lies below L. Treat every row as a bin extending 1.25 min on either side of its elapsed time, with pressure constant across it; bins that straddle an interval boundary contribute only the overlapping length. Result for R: 1.6 min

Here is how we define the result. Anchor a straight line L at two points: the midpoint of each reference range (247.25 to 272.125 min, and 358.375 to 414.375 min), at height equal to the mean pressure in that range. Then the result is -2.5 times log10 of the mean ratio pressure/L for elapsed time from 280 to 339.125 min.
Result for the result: 0.390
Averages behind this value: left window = 2.53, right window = 3.11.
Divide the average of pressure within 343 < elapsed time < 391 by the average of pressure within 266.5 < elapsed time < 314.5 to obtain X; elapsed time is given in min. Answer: 1.5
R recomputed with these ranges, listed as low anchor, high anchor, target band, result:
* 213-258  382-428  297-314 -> 8.52 min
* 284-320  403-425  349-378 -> -3.31 min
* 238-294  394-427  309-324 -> 4.28 min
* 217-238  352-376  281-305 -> 8.83 min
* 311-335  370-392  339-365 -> -1.05 min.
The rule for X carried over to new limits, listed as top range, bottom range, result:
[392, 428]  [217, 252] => 1.37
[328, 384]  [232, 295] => 1.18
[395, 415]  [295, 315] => 2.35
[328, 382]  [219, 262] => 1.13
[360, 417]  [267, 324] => 1.64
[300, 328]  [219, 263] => 0.73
